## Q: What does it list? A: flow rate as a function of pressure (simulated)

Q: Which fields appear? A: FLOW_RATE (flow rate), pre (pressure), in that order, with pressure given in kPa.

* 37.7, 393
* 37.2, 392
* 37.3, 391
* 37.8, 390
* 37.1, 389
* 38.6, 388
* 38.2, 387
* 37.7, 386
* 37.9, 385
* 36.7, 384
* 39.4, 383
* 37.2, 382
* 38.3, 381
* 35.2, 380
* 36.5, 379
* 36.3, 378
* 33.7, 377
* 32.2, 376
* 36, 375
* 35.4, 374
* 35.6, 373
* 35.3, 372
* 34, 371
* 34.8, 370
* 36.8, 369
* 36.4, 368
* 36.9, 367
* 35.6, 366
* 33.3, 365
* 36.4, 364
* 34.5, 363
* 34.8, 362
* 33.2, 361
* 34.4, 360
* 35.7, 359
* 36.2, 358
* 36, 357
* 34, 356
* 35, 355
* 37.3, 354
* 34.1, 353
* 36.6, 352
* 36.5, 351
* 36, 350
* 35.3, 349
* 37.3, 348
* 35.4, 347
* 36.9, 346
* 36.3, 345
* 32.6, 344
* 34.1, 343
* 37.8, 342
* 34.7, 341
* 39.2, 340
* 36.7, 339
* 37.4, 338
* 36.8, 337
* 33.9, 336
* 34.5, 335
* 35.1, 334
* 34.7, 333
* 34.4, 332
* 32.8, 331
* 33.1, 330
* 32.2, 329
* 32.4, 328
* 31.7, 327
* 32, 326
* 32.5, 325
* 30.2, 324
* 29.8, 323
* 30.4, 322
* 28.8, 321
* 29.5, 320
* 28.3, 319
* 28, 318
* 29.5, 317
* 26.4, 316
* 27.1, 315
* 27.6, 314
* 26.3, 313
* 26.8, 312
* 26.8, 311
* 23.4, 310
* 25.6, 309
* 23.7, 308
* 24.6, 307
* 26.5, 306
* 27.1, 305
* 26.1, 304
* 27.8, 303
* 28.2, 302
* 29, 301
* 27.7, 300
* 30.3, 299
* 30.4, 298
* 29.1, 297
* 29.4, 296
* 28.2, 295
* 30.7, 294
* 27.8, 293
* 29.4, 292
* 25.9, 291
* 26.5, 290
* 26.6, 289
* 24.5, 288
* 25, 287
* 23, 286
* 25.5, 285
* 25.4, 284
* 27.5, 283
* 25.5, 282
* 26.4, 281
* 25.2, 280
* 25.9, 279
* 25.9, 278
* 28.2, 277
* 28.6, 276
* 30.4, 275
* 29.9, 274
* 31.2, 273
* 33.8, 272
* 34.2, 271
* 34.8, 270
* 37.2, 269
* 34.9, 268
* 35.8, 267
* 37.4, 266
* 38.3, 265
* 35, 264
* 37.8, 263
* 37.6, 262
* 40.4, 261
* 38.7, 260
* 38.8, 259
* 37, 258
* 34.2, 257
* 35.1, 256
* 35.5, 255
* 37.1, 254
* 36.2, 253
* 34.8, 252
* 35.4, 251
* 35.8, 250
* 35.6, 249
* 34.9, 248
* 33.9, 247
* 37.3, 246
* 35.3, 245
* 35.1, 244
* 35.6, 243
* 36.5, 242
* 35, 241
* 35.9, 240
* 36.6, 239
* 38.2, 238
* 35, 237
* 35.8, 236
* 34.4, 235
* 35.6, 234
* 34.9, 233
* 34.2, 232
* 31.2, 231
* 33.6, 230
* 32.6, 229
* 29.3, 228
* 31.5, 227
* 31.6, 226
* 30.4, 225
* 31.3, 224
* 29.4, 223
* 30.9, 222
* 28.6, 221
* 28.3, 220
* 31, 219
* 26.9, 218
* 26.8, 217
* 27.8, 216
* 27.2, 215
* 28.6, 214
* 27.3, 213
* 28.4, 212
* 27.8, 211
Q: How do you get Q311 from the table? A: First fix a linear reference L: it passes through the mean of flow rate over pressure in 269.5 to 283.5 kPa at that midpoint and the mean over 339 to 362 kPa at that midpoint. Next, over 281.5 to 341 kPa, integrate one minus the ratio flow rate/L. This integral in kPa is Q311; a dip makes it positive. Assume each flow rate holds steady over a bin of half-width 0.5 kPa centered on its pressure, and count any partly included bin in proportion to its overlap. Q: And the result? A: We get 5.5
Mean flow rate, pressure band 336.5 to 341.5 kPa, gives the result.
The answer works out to 37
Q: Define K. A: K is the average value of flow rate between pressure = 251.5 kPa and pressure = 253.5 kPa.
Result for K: 35.5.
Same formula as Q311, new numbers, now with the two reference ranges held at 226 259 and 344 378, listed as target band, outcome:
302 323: 4.83 kPa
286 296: 2.29 kPa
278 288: 2.75 kPa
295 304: 1.63 kPa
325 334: 0.57 kPa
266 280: 1.40 kPa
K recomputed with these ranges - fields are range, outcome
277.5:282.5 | 25.8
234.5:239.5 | 36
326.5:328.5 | 32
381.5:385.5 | 37.8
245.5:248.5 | 35.4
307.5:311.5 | 24.9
